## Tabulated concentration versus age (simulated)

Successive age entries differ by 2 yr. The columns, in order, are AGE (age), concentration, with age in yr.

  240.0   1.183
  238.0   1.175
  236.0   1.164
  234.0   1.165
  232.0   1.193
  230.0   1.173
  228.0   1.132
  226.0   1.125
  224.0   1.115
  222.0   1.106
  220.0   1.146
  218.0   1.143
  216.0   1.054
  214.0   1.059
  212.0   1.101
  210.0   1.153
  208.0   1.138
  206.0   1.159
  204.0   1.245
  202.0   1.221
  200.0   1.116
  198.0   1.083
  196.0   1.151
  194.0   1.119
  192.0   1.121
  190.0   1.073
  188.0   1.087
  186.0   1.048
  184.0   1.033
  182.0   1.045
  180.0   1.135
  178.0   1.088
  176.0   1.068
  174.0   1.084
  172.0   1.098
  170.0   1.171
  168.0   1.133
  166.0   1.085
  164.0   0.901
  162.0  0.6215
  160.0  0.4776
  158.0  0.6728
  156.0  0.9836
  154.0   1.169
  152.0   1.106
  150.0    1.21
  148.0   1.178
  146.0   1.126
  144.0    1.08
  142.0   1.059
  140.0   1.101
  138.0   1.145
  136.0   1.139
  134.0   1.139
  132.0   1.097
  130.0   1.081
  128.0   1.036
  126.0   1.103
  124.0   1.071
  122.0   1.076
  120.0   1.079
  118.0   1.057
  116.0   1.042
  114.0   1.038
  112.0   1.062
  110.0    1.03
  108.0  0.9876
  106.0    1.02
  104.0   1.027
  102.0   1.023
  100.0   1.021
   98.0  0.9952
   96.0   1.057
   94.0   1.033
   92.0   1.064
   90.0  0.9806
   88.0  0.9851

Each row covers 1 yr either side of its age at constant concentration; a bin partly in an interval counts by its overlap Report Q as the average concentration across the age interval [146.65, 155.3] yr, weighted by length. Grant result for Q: 1.16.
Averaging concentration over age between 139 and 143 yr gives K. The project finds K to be 1.08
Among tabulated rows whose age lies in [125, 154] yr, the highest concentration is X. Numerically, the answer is 1.21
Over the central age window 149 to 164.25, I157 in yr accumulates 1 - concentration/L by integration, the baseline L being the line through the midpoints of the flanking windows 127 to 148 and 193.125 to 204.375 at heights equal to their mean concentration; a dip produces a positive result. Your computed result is 3.1 yr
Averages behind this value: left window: 1.1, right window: 1.15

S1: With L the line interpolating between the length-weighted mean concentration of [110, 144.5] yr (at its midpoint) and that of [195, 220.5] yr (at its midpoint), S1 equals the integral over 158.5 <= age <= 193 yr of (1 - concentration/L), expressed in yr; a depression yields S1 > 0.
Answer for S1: 3.2 yr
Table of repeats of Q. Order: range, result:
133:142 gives 1.12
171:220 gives 1.11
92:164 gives 1.03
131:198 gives 1.05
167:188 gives 1.09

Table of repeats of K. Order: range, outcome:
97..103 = 1.01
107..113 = 1.03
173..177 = 1.08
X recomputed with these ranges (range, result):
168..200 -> 1.171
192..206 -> 1.245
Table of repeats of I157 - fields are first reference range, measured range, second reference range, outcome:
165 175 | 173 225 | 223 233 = 0.9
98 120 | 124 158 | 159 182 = -2.9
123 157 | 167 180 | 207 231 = 0.0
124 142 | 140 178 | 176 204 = 3.0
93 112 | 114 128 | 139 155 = 0.0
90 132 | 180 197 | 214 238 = 0.3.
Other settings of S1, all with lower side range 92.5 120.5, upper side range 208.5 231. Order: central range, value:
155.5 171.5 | 2.9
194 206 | -0.6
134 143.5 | -0.5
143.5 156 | -0.8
